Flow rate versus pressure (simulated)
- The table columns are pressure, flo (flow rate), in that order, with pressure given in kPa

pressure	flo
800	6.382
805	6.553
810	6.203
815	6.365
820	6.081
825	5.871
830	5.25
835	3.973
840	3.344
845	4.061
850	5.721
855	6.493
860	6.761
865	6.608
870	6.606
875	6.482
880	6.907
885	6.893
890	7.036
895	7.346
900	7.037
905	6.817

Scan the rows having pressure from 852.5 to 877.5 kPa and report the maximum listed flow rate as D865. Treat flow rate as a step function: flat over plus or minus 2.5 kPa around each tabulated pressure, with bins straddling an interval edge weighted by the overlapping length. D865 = 6.761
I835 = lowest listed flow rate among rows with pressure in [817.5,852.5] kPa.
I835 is 3.344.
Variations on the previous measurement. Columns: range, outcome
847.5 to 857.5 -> 5.721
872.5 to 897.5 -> 6.482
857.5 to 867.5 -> 6.608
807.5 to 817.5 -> 6.203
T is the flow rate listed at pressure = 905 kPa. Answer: 6.817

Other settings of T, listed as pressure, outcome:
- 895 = 7.346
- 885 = 6.893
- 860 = 6.761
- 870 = 6.606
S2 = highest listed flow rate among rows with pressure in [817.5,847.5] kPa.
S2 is 6.081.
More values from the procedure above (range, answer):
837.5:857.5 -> 6.493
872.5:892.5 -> 7.036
